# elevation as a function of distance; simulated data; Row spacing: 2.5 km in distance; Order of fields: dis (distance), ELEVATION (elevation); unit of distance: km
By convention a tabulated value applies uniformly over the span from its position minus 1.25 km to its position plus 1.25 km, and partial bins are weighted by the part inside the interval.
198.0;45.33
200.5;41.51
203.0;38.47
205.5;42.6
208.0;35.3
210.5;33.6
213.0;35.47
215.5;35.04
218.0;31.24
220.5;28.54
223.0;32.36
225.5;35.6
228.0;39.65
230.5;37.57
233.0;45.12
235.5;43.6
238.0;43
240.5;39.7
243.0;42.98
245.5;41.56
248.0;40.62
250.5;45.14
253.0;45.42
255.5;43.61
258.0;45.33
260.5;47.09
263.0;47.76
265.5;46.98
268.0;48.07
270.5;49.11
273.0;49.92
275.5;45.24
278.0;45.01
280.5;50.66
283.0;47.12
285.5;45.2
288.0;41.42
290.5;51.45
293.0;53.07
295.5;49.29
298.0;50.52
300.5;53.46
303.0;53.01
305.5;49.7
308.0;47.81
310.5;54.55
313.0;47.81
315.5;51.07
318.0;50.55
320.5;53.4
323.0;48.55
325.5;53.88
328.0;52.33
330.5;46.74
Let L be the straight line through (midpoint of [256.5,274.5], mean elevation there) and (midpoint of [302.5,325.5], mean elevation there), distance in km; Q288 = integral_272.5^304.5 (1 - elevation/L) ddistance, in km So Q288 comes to 0.2 km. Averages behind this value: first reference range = 47.7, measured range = 48.9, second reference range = 50.8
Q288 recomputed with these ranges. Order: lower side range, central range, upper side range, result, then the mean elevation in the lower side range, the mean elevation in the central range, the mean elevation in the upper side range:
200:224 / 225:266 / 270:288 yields -1.91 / 35.3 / 43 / 47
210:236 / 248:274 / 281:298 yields -2.12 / 36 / 46.5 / 48.2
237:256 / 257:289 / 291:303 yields 0.32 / 42.7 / 46.9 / 51.7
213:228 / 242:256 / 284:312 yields -1.32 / 33.4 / 43.2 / 49.9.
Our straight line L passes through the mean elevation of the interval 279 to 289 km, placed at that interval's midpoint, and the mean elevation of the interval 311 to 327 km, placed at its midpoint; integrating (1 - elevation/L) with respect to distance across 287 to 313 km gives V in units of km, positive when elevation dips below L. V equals -1.1 km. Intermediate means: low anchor 46.2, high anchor 51.1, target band 50.4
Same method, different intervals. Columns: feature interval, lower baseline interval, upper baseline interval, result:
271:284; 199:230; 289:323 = -0.4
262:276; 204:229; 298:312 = -1.0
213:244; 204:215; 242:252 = 1.6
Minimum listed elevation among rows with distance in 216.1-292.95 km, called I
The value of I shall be 28.54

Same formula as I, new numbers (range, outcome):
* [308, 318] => 47.81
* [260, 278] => 45.01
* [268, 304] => 41.42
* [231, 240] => 43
